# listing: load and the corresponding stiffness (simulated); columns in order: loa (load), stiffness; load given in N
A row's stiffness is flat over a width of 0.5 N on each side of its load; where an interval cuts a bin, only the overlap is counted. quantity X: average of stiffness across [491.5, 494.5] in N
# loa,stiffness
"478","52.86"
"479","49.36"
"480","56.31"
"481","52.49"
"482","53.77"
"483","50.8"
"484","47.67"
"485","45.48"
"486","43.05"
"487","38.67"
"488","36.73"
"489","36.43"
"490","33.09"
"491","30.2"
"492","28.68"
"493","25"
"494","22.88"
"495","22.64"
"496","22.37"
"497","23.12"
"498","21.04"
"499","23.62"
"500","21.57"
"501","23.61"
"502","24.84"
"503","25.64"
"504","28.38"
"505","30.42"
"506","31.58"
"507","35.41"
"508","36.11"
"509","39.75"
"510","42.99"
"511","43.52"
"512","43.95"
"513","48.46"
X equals 25.5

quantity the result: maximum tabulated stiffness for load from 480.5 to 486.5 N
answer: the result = 53.77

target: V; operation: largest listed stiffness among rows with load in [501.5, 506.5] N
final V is 31.58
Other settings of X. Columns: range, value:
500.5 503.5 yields 24.7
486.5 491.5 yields 35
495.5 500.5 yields 22.3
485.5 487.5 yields 40.9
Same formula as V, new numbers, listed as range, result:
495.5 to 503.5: 25.64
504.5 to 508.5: 36.11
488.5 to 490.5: 36.43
